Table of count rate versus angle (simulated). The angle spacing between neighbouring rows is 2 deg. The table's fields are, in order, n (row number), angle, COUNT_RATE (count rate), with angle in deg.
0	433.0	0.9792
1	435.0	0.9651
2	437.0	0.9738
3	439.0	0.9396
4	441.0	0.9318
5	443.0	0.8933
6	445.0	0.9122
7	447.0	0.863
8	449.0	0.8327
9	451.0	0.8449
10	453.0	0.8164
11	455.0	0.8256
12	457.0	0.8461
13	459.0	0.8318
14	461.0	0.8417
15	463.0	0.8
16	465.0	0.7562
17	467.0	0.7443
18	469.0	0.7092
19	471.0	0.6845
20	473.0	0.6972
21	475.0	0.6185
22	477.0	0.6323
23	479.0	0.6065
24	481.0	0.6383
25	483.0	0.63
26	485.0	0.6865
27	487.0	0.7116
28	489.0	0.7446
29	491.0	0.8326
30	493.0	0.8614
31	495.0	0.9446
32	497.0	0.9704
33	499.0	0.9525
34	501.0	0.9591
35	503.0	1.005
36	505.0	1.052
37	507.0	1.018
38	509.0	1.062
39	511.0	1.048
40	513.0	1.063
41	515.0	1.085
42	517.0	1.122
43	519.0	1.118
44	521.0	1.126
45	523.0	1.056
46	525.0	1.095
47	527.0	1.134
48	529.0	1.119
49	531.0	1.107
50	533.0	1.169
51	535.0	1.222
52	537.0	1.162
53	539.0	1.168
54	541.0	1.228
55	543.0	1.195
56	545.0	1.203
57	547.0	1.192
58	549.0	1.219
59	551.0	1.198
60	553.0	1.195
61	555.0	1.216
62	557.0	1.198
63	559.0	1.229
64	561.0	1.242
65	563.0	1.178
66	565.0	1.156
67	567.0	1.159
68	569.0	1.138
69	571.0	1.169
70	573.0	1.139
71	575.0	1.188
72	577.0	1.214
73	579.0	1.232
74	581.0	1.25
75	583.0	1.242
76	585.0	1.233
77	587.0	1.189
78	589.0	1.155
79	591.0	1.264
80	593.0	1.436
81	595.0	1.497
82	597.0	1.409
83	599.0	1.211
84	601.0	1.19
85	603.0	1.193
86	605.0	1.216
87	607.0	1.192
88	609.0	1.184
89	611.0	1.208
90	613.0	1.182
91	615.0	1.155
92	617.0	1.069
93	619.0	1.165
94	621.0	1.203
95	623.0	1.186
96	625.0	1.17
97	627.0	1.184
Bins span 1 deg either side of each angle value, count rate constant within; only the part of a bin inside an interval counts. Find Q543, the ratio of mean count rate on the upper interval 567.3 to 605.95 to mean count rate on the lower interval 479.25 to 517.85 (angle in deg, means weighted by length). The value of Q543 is 1.4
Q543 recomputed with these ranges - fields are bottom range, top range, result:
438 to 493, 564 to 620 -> 1.57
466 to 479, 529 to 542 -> 1.74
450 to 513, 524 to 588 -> 1.44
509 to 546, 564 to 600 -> 1.09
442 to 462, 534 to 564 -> 1.41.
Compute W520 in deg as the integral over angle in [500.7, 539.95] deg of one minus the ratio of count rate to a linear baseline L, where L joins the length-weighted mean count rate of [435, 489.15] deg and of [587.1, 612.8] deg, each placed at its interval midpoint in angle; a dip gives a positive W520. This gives -4.5 deg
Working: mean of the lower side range 0.782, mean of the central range 1.1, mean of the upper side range 1.26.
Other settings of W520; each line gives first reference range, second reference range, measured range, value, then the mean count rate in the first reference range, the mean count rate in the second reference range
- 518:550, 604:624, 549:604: -2.8 deg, 1.16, 1.18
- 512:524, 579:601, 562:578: 0.8 deg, 1.09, 1.28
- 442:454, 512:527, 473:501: 6.5 deg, 0.86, 1.1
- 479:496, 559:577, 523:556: -4.8 deg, 0.747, 1.18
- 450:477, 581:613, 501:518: -2.1 deg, 0.765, 1.25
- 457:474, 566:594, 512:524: -1.5 deg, 0.763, 1.21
